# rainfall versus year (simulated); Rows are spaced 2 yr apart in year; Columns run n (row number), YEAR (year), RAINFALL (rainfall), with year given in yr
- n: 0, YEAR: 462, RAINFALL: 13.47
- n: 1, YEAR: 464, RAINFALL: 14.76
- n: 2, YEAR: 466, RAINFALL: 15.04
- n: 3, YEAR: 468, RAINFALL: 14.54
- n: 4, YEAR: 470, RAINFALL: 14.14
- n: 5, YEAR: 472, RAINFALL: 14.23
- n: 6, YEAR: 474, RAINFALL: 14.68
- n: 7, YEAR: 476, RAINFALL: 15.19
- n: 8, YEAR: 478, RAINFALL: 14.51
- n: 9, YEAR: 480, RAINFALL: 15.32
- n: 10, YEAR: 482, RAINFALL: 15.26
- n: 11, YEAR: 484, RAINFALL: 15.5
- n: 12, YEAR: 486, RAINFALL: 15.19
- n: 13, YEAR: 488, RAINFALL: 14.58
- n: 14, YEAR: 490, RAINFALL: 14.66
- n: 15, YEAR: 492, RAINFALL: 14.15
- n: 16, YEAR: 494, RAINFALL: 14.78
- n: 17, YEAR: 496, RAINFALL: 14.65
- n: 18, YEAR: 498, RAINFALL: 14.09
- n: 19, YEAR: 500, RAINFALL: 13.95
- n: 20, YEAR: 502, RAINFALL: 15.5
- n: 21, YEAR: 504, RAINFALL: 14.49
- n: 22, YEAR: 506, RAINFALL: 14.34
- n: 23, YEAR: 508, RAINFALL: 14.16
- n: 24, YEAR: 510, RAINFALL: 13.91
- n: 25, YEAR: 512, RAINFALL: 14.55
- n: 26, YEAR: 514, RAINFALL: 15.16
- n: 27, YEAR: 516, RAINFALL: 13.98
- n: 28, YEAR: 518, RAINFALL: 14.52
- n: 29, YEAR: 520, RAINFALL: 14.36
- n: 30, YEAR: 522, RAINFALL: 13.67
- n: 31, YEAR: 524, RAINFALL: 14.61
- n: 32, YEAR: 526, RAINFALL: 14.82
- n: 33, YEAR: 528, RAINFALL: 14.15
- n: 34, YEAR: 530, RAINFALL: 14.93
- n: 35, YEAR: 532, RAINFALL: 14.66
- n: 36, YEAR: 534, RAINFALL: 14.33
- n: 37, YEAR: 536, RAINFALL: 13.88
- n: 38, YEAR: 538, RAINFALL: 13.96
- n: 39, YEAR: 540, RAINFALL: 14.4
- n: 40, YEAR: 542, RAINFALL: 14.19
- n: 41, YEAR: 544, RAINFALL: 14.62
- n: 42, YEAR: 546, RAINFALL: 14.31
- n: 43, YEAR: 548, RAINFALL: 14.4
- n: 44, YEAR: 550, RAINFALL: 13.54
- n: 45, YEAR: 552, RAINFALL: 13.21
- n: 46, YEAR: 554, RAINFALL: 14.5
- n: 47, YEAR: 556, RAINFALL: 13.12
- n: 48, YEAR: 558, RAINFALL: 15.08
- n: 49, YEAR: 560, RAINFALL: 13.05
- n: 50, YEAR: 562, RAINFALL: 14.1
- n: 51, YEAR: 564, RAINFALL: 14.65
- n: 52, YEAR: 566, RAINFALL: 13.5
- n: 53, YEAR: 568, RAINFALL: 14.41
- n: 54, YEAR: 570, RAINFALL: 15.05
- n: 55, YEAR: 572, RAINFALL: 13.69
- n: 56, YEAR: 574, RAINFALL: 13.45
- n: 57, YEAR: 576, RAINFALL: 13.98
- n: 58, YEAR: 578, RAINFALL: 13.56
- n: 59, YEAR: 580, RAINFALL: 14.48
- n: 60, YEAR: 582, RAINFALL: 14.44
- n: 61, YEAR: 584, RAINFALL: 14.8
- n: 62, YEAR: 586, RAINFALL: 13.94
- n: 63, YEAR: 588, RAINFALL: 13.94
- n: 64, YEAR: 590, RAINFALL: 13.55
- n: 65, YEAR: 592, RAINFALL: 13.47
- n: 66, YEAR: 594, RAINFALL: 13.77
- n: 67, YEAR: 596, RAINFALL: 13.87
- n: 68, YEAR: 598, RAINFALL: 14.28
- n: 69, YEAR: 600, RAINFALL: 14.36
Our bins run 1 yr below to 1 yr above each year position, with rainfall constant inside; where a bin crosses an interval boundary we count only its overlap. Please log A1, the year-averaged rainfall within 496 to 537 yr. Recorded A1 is 14.4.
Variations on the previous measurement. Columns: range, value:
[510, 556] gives 14.3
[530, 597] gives 14.1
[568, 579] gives 14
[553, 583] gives 14.1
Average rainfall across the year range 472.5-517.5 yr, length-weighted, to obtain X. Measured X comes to 14.7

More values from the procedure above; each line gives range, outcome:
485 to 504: 14.6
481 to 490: 15.1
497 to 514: 14.4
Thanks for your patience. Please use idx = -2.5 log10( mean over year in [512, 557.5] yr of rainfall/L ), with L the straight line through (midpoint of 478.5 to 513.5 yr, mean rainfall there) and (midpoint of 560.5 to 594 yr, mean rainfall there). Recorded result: 0.01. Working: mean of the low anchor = 14.7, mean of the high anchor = 14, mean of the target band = 14.3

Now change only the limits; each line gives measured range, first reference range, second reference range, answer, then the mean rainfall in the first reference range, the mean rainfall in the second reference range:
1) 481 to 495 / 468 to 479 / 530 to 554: -0.03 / 14.5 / 14.2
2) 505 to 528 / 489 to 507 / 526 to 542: 0.01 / 14.5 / 14.4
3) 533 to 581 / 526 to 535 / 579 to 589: 0.03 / 14.6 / 14.3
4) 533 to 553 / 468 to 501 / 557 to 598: 0.01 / 14.7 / 14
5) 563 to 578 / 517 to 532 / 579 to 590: 0.02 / 14.5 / 14.3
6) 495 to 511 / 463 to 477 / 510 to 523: 0.00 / 14.7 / 14.3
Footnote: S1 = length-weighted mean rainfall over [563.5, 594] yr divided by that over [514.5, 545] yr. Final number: 0.98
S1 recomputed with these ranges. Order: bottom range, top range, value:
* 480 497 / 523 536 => 0.98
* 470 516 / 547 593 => 0.96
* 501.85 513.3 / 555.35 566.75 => 0.97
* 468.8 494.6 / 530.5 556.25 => 0.96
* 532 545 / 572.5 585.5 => 0.99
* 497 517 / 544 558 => 0.97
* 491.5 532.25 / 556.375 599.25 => 0.97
